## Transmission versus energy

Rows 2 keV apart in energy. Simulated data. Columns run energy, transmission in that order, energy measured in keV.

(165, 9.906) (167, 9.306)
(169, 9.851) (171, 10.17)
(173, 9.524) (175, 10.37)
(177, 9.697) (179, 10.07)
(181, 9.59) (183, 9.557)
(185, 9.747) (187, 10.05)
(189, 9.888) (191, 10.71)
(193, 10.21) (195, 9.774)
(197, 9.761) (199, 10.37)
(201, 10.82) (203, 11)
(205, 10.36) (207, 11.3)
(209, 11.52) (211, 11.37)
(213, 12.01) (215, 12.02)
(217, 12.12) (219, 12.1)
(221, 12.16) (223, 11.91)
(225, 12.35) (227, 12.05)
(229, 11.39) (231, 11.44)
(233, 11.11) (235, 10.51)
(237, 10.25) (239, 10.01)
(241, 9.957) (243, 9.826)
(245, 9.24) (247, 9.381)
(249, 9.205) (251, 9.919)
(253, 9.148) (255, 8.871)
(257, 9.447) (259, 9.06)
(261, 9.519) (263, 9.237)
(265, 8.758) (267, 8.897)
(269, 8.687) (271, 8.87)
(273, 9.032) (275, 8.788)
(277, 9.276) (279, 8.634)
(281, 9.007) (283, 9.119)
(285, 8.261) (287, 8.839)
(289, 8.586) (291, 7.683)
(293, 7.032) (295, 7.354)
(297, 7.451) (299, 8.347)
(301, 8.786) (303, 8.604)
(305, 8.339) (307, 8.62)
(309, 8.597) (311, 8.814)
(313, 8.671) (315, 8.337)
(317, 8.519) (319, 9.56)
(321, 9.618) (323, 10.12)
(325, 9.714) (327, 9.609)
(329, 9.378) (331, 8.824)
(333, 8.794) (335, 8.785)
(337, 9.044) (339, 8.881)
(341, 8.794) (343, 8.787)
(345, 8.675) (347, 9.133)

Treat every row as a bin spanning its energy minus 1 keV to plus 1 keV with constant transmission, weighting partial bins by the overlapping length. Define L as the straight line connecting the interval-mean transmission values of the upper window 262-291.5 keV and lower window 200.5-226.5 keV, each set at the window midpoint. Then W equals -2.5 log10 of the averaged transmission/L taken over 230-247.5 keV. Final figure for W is 0.031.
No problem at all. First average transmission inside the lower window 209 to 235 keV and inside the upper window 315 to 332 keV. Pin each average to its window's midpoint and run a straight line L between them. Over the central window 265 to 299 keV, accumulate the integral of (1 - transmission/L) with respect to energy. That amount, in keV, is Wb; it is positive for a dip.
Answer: 6.2 keV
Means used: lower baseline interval 11.8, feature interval 8.47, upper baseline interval 9.35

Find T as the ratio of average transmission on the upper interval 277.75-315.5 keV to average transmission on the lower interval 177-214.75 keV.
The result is 0.80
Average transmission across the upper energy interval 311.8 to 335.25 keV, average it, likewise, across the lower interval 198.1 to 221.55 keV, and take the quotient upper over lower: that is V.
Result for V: 0.8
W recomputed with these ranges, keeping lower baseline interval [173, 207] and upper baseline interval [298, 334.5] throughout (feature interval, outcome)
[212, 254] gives -0.118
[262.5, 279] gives 0.055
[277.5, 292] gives 0.078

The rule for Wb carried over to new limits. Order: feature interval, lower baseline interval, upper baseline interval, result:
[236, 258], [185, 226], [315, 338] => 1.8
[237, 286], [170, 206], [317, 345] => 2.2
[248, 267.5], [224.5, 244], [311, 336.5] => 2.2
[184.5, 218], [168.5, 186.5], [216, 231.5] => 0.5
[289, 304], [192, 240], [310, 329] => 2.7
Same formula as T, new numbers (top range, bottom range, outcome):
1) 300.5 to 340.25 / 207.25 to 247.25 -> 0.80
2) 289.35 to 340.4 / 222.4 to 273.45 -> 0.88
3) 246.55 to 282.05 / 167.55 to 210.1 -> 0.89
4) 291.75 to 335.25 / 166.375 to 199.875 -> 0.88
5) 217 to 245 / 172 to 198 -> 1.12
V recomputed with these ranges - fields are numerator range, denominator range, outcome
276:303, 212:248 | 0.75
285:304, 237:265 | 0.86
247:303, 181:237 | 0.80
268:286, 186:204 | 0.86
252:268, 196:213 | 0.84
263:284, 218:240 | 0.78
